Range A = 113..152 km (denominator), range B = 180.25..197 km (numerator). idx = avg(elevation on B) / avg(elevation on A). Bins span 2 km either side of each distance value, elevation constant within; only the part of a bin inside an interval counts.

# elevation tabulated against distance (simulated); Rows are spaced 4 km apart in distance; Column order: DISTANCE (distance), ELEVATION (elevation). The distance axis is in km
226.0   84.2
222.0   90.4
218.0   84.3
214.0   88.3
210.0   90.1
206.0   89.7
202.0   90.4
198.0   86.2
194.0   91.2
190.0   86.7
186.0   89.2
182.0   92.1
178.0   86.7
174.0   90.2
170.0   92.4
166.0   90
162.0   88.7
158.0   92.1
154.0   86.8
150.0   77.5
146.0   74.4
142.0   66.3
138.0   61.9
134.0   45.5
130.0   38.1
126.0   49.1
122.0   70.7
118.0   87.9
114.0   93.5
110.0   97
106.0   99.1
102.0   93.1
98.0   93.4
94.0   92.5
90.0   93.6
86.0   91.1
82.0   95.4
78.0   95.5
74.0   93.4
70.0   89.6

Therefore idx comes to 1.36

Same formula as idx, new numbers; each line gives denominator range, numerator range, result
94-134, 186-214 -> 1.13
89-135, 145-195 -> 1.10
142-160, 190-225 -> 1.10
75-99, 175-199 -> 0.95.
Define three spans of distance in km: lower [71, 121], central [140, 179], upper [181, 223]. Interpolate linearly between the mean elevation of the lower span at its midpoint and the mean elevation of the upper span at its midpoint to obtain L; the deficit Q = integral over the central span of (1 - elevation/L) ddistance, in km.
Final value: 2.6 km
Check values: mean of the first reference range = 93.2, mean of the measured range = 84.5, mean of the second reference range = 88.9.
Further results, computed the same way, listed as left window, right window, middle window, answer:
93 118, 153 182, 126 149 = 8.6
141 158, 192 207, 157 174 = -1.8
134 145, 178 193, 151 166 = -3.2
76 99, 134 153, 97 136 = 2.5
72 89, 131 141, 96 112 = -4.0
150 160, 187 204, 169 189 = -0.4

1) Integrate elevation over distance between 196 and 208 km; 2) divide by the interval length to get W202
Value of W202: 88.8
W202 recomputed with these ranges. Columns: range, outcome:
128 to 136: 41.8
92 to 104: 93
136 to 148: 67.5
